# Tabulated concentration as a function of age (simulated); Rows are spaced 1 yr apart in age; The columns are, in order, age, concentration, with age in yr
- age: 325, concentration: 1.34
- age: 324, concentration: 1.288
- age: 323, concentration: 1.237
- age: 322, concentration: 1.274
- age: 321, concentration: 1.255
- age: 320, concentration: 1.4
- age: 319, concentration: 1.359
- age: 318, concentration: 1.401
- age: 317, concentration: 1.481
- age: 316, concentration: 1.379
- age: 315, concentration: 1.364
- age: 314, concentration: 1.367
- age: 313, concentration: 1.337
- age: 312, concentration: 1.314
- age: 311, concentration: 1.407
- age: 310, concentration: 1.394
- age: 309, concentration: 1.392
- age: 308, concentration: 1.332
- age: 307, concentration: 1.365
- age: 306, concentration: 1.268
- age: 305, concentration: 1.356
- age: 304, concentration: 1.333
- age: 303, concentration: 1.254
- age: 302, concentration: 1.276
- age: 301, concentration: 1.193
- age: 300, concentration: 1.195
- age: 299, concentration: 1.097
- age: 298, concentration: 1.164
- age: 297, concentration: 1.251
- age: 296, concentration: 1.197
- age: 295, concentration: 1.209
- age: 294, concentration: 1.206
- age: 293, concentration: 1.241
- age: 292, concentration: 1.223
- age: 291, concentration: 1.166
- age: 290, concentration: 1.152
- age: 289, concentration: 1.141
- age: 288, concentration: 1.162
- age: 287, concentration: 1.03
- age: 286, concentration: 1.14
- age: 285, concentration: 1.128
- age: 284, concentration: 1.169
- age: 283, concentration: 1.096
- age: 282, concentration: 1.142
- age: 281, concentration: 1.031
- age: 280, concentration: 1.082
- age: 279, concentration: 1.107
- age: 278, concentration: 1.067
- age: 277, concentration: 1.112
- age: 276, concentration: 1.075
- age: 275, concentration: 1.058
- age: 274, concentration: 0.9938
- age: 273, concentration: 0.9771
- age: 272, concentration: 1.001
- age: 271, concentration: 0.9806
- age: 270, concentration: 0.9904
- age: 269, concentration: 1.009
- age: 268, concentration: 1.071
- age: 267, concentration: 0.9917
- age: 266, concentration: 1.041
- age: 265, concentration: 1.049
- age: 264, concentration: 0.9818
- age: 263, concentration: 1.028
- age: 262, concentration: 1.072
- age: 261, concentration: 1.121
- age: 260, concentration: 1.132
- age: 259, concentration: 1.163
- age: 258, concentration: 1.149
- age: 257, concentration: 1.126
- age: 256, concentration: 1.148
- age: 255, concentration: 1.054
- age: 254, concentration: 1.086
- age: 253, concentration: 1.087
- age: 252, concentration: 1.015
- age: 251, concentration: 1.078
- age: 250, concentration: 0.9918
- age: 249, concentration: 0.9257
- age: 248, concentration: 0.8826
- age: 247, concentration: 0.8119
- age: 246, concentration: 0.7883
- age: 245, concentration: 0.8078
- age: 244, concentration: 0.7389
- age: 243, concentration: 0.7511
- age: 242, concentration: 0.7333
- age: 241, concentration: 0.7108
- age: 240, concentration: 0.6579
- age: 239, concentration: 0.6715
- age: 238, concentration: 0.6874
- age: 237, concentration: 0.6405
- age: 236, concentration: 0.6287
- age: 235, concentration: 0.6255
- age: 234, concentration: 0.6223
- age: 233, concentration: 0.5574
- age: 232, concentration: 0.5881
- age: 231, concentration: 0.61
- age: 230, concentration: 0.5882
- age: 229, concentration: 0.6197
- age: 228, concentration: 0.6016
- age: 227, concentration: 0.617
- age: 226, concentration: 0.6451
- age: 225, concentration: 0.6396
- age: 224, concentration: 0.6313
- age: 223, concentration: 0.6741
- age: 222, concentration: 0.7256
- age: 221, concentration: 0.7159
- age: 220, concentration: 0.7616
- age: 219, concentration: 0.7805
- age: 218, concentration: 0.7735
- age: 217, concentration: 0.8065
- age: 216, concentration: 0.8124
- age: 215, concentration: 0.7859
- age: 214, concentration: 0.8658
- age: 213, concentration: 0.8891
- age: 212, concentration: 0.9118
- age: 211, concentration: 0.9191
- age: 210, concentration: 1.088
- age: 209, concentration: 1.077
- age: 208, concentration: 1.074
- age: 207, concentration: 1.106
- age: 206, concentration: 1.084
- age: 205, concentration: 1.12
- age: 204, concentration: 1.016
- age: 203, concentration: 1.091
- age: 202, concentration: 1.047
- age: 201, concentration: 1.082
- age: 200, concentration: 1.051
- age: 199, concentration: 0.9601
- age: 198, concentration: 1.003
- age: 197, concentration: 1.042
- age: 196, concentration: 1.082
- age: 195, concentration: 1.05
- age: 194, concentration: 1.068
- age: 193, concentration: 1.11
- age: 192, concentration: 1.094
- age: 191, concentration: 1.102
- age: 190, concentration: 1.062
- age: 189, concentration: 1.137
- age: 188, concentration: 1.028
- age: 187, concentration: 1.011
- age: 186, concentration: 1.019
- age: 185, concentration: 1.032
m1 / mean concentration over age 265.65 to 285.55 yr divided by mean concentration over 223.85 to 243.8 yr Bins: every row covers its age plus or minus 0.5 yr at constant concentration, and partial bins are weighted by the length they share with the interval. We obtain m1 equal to 1.6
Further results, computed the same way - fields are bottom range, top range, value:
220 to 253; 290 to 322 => 1.79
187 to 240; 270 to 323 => 1.40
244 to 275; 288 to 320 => 1.27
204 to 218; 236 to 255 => 0.87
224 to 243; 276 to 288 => 1.73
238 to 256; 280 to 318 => 1.42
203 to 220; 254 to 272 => 1.13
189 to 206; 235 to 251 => 0.72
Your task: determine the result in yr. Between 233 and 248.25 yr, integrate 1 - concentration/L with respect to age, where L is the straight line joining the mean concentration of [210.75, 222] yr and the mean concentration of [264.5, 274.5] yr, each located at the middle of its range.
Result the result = 3.3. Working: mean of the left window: 0.814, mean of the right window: 1.01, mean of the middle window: 0.709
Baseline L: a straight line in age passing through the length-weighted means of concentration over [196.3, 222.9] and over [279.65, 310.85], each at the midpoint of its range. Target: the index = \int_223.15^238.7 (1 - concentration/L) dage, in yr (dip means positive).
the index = 6.0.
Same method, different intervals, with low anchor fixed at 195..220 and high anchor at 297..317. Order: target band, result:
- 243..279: 4.4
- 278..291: 1.2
